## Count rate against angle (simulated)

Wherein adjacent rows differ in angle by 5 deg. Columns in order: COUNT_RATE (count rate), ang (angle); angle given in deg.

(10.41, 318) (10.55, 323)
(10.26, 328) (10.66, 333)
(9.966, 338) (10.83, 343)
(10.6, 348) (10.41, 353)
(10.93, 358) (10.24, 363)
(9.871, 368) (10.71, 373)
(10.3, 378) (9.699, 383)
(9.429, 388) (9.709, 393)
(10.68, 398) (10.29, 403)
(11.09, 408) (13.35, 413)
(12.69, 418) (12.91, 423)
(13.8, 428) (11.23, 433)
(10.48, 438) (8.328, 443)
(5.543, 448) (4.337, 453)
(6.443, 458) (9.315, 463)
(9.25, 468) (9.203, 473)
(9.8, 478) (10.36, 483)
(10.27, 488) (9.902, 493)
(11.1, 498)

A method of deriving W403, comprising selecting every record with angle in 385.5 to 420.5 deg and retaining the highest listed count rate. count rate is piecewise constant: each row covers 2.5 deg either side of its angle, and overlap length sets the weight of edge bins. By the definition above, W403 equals 13.35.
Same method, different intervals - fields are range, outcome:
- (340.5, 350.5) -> 10.83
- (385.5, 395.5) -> 9.709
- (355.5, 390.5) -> 10.93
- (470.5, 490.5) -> 10.36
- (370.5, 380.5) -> 10.71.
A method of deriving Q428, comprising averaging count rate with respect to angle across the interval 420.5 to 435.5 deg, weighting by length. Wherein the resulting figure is 12.6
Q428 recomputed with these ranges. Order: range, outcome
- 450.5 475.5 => 7.71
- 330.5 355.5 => 10.5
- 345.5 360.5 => 10.6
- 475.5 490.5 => 10.1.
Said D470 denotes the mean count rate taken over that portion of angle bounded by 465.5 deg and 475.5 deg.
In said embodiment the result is 9.23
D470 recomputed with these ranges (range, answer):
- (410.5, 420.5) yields 13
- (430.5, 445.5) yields 10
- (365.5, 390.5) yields 10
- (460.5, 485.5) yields 9.59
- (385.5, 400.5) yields 9.94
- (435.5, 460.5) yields 7.03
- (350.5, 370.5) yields 10.4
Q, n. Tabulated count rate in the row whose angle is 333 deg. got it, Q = 10.66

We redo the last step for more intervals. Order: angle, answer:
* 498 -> 11.1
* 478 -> 9.8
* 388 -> 9.429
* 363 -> 10.24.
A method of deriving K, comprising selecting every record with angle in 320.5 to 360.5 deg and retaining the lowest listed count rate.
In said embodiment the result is 9.966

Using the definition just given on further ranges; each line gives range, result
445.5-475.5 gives 4.337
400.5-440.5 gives 10.29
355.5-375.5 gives 9.871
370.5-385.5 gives 9.699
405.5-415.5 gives 11.09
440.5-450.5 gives 5.543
